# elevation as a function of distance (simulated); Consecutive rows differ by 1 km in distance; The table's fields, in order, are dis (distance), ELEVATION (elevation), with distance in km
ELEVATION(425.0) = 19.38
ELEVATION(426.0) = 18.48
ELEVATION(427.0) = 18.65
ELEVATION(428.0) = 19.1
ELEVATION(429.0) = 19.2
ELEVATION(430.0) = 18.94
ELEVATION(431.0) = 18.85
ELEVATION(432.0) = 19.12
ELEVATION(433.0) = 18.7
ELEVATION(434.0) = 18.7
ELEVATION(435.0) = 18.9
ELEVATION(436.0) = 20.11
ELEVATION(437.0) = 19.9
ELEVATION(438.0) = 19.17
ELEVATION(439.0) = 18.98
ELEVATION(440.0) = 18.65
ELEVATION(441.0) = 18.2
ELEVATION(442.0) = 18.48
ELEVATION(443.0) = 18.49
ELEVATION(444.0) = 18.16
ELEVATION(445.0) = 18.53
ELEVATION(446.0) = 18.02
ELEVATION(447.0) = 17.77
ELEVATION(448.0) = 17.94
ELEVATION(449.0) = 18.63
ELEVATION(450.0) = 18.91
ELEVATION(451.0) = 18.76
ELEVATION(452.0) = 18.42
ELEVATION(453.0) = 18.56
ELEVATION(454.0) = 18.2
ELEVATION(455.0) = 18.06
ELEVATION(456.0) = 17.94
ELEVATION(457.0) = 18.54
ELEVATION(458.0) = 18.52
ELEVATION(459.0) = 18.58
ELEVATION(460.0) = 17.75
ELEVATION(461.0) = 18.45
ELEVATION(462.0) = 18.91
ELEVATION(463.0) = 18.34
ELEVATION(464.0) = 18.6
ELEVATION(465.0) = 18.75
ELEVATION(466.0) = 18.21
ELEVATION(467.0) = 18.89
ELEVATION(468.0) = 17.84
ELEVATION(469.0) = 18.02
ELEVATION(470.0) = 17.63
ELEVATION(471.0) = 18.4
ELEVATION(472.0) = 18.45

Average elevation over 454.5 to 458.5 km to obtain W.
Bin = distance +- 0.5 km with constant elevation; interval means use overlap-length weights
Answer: 18.3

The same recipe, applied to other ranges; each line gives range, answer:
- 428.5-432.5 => 19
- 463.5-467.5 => 18.6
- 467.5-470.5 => 17.8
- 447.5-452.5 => 18.5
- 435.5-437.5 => 20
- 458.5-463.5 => 18.4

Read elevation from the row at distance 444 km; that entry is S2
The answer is 18.16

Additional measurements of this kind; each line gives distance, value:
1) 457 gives 18.54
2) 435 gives 18.9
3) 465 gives 18.75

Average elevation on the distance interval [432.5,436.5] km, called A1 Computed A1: 19.1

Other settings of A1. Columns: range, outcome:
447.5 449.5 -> 18.3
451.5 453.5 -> 18.5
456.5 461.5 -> 18.4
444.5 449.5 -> 18.2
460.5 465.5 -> 18.6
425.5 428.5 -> 18.7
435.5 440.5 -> 19.4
